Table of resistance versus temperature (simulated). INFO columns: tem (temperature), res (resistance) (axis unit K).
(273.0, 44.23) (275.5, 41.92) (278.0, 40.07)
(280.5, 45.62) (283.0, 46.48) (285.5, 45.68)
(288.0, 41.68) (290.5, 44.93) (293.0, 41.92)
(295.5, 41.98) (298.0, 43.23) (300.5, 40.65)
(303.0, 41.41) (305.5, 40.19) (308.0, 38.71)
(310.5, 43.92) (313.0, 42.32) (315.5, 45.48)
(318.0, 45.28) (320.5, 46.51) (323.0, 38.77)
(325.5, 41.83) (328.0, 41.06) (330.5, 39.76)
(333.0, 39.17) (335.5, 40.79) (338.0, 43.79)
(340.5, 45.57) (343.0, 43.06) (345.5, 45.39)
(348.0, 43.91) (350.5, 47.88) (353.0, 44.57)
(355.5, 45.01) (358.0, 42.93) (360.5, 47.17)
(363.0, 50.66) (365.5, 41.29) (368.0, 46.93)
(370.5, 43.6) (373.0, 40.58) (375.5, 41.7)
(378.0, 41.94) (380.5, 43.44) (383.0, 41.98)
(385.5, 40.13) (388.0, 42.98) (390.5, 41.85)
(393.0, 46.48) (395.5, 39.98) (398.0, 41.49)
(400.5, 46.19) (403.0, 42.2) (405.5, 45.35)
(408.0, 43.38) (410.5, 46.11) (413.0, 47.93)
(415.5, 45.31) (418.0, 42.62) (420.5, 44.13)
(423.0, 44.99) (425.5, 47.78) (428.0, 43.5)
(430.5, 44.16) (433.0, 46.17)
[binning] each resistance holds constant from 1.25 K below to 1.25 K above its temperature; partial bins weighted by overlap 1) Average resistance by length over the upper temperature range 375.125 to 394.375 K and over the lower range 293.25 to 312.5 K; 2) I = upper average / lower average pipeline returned 1.0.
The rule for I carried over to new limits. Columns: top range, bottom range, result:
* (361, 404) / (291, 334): 1.03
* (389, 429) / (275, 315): 1.04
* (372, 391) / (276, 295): 0.96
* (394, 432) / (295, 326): 1.05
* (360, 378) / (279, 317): 1.03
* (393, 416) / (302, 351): 1.04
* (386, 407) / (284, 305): 1.01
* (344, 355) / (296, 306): 1.09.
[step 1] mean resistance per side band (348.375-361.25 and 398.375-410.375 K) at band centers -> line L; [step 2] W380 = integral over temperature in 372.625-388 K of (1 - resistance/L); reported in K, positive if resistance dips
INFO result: 1.0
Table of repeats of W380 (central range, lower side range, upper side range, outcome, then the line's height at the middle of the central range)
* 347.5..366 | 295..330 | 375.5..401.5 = -1.4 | 42.4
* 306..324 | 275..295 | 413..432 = 0.4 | 43.8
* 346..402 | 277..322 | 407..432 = 0.6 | 44.3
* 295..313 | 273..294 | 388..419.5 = 0.9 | 43.7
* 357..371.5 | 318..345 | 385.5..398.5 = -1.1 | 42.3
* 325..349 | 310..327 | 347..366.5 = 1.1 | 44.4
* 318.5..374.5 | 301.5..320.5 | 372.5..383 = -1.7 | 42.3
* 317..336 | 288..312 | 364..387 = 0.2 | 42.1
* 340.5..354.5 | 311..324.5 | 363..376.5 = -0.5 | 43.6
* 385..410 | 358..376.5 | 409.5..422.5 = 1.0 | 44.9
